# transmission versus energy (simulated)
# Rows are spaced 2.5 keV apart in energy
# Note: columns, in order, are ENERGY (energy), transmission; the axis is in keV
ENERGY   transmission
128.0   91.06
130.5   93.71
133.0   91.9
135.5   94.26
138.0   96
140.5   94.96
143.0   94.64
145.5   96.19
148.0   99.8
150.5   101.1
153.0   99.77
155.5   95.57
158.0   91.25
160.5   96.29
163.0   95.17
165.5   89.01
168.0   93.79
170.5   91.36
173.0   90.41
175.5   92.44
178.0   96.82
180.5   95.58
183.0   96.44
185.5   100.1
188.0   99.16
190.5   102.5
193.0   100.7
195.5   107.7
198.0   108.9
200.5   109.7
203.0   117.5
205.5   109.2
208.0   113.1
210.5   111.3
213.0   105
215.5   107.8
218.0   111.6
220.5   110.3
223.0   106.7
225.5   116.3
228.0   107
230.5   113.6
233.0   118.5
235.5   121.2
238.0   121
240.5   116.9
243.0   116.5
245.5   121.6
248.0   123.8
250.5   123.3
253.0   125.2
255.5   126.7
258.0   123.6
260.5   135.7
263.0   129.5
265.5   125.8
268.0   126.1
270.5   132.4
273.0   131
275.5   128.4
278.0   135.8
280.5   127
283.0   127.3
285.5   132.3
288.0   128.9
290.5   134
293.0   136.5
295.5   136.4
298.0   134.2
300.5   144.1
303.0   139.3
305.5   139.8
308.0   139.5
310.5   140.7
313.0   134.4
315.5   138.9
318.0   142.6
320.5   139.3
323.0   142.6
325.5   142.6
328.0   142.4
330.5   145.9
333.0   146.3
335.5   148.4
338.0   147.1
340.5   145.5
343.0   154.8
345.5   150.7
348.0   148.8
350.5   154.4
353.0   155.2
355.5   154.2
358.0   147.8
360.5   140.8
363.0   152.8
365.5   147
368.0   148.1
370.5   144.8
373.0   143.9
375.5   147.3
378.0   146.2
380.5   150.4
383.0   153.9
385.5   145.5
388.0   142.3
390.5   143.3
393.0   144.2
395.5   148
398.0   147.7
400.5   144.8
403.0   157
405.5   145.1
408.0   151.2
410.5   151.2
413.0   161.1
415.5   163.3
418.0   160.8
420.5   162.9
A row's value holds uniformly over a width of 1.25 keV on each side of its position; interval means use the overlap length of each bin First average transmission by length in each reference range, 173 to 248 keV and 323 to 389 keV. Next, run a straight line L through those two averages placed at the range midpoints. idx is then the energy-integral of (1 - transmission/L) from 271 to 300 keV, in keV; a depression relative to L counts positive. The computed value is -0.8 keV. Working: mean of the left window 109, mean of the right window 148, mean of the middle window 132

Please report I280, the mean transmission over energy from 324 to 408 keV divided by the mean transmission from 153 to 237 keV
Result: 1.43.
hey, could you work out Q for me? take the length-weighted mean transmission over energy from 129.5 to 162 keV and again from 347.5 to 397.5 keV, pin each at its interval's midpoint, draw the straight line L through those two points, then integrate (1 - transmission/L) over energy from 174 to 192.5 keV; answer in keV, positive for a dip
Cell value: 1.2 keV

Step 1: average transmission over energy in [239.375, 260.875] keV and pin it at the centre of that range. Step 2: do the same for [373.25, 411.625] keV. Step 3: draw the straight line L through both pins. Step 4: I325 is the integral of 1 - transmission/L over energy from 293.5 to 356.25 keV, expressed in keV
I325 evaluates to -3.7 keV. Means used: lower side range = 123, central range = 144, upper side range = 148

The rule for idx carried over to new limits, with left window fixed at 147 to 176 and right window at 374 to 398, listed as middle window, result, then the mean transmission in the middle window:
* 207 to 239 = -1.03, 112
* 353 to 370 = -0.93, 149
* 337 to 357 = -1.97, 151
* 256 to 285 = -2.27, 129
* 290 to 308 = -1.62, 138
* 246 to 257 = -0.85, 125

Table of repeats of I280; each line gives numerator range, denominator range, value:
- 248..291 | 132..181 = 1.36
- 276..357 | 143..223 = 1.40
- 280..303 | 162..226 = 1.30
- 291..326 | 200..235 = 1.25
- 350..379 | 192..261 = 1.29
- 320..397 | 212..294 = 1.20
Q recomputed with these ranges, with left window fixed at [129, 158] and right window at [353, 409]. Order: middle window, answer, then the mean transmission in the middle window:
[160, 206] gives 2.3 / 99.5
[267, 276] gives -0.4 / 130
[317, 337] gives -1.2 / 144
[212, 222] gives 0.3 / 109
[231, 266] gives -1.3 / 123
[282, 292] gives -0.3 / 131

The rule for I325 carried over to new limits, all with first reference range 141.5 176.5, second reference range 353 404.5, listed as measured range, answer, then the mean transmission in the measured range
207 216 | -0.2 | 109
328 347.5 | -1.4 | 148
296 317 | -1.4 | 139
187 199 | -0.1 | 104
